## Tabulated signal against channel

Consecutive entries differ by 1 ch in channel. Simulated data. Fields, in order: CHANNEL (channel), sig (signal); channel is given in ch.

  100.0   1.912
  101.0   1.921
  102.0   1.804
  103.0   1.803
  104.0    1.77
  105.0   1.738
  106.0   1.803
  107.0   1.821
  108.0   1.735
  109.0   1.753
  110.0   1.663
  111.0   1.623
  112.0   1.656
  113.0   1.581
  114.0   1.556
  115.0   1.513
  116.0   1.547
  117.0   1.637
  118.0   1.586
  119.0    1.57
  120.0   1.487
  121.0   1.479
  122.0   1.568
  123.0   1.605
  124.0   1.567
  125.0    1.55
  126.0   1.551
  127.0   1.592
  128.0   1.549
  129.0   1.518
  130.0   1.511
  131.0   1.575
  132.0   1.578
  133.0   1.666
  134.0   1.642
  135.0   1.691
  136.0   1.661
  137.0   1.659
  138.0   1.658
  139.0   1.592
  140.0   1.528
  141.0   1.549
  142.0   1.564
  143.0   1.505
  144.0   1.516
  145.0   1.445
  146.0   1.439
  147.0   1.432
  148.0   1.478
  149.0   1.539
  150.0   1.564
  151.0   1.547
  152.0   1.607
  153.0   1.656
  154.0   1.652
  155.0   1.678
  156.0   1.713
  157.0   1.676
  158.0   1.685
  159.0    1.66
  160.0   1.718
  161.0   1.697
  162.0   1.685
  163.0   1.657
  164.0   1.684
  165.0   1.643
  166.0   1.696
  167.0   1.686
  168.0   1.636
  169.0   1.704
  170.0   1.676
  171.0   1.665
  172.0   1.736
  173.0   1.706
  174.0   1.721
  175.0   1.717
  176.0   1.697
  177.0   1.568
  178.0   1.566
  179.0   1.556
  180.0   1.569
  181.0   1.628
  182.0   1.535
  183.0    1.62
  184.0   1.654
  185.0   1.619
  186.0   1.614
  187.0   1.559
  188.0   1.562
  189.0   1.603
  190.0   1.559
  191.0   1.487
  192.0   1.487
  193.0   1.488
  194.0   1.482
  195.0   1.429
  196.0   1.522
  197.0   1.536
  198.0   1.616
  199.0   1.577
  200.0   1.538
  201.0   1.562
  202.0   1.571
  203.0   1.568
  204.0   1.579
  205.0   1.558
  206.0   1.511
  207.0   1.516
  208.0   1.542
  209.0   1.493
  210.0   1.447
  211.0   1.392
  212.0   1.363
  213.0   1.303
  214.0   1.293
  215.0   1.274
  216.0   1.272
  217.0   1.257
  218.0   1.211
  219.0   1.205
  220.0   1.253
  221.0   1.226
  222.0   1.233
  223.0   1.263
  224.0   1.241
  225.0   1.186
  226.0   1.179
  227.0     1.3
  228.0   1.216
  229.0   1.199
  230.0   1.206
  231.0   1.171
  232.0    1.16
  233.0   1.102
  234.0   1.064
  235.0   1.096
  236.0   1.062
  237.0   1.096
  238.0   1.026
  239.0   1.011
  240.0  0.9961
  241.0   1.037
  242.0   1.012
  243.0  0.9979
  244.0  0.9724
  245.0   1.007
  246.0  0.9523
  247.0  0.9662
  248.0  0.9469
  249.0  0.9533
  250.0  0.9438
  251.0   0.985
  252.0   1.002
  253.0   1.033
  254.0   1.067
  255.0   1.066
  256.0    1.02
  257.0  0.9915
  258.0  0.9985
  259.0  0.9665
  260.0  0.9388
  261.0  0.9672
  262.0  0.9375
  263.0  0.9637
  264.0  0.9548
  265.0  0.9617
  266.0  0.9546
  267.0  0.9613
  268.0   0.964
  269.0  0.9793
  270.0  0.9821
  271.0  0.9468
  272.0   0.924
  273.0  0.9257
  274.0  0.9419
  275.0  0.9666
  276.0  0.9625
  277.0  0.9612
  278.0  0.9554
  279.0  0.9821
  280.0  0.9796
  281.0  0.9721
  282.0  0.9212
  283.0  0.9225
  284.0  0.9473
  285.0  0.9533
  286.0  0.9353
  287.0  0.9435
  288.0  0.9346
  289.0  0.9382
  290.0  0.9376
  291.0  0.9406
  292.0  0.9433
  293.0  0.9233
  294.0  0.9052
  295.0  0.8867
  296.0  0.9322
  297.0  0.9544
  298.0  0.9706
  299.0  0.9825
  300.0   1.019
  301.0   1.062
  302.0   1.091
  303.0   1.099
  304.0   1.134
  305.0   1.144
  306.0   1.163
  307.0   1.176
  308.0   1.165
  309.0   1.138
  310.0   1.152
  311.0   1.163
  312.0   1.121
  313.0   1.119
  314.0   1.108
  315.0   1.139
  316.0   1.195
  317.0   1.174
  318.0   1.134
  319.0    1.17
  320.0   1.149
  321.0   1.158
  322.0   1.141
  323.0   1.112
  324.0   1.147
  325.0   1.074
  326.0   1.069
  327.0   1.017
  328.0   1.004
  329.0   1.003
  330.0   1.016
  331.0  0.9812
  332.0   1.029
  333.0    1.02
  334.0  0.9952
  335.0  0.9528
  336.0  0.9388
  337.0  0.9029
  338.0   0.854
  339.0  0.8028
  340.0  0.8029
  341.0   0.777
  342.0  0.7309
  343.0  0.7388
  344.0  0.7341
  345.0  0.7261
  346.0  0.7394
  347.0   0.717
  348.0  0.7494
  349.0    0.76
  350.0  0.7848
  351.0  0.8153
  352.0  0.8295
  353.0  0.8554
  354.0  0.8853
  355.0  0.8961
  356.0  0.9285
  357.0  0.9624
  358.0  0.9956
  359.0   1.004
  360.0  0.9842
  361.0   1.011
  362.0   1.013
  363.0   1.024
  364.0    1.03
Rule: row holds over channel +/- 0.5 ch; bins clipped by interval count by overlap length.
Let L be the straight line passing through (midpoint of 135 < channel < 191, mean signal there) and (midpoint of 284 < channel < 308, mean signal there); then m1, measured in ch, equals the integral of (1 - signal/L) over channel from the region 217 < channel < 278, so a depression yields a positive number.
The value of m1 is 8.92 ch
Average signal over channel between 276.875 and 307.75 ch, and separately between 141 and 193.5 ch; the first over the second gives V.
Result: 0.6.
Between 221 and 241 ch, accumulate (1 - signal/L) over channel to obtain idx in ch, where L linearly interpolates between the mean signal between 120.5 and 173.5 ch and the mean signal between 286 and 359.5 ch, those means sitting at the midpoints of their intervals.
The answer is 2.5 ch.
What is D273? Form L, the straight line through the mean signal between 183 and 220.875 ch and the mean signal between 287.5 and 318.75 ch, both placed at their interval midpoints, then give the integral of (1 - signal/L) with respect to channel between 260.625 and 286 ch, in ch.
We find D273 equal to 4.8 ch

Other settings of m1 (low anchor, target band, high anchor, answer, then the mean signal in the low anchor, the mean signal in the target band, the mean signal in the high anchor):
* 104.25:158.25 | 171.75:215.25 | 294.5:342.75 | -4.0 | 1.6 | 1.54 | 1.04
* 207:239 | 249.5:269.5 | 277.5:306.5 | 2.2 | 1.24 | 0.983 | 0.982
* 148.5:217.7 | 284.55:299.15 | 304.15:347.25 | 2.7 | 1.57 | 0.938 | 1.02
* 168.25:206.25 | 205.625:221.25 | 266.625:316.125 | 1.0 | 1.59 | 1.35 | 1.01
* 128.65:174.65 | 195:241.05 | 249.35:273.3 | -2.7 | 1.62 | 1.31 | 0.977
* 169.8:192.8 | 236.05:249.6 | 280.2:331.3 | 3.4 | 1.61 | 1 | 1.05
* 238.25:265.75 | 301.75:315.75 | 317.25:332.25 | -1.0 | 0.987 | 1.14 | 1.08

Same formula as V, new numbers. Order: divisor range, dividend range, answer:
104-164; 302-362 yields 0.62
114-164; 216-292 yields 0.65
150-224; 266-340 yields 0.66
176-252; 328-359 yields 0.66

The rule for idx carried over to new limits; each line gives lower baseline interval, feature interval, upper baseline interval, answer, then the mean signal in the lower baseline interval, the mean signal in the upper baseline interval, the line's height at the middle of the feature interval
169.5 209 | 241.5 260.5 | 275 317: 4.03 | 1.58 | 1.02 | 1.26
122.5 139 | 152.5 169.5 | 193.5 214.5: -1.34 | 1.6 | 1.5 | 1.56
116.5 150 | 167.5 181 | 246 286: -2.71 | 1.56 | 0.968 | 1.38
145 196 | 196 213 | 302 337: -0.27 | 1.61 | 1.09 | 1.49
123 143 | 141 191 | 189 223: -3.25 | 1.59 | 1.43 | 1.52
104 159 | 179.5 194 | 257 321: -1.80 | 1.6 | 1.01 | 1.39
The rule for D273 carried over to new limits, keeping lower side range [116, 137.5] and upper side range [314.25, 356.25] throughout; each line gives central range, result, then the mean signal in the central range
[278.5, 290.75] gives 1.7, 0.947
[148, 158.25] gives -0.8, 1.62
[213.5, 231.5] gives 0.8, 1.23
